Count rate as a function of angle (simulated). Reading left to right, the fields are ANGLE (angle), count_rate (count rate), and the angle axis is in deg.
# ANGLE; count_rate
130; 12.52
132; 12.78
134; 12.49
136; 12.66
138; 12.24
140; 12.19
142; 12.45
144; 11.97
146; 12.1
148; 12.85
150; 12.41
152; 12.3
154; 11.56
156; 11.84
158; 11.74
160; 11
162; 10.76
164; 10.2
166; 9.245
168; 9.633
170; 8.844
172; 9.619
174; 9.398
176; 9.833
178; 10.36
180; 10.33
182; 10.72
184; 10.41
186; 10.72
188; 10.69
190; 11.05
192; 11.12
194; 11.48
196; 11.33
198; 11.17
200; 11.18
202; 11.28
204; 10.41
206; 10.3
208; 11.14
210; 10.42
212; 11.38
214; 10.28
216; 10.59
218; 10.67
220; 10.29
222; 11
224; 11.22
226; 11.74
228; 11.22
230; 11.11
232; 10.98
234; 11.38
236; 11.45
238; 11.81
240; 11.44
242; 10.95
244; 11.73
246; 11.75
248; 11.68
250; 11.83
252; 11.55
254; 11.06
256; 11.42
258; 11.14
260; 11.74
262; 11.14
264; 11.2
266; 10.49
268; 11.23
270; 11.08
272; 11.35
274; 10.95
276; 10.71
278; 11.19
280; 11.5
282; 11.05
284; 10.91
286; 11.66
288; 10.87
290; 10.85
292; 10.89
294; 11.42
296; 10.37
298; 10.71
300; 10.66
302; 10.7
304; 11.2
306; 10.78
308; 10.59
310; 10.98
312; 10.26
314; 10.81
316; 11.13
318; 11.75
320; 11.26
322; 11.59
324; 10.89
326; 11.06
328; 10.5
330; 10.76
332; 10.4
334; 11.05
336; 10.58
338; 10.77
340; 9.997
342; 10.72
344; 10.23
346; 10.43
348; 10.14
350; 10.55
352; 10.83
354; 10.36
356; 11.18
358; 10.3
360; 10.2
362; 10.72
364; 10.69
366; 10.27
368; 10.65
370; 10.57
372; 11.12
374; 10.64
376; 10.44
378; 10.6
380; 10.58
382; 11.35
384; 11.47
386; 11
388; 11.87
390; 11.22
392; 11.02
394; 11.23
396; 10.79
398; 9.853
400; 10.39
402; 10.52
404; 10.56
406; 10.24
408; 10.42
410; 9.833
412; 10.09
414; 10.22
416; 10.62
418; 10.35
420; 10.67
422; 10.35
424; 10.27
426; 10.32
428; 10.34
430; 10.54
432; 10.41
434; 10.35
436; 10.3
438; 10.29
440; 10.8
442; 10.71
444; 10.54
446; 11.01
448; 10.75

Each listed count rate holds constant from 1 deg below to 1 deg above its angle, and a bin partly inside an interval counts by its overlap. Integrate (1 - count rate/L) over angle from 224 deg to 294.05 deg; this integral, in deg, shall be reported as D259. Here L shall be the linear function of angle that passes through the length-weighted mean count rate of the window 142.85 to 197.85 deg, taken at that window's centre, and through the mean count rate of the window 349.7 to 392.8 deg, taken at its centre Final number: -2.72 deg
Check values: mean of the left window 10.9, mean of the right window 10.8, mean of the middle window 11.3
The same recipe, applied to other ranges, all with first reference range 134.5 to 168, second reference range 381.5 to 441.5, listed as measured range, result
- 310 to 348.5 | 0.56 deg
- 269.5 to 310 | 0.44 deg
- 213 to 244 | 0.68 deg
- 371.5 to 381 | 0.07 deg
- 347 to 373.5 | 0.52 deg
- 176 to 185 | 0.91 deg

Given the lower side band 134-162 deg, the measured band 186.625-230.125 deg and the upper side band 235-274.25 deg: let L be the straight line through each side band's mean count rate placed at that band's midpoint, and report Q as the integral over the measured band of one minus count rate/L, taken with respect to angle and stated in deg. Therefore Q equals 2.7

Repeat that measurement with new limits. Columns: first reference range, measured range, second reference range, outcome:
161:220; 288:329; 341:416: -1.3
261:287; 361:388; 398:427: -0.7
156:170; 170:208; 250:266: 0.2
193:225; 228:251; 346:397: -1.2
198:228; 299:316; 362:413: 0.0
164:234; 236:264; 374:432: -2.2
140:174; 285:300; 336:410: -0.2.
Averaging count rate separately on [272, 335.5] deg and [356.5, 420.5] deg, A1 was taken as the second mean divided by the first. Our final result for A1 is 0.97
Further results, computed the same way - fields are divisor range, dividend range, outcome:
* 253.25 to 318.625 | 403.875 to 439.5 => 0.94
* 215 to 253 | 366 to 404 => 0.96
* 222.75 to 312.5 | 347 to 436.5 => 0.95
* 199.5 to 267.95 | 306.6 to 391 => 0.97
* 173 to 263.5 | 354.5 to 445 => 0.96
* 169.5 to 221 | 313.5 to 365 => 1.01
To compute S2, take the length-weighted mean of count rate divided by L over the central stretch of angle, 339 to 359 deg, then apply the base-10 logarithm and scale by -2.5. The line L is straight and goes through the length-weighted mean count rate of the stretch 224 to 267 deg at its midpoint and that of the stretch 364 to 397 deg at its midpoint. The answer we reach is 0.056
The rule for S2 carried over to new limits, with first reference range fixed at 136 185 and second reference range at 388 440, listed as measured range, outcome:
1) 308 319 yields -0.03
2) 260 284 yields -0.03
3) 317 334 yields -0.04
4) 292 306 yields -0.01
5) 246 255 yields -0.07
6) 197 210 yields 0.01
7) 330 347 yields 0.01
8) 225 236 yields -0.04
